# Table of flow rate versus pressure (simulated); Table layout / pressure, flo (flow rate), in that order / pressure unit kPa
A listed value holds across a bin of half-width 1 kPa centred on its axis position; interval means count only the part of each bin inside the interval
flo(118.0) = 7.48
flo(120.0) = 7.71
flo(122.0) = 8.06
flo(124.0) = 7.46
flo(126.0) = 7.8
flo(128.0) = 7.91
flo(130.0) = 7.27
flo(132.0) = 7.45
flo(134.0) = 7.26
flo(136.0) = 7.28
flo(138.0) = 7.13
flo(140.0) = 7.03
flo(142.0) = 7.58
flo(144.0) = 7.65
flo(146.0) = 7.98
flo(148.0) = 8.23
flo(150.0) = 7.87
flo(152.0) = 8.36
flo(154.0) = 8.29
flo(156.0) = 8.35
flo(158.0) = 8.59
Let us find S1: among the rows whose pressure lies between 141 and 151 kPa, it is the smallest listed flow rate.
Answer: 7.58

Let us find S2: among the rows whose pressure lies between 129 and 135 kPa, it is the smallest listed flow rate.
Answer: 7.26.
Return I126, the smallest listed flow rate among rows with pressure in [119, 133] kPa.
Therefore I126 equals 7.27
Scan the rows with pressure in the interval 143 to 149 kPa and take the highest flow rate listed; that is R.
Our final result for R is 8.23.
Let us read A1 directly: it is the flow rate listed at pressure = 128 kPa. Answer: 7.91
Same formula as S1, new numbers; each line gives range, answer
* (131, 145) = 7.03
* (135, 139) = 7.13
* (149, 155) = 7.87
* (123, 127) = 7.46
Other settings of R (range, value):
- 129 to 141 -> 7.45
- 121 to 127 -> 8.06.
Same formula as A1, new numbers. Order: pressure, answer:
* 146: 7.98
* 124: 7.46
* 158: 8.59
